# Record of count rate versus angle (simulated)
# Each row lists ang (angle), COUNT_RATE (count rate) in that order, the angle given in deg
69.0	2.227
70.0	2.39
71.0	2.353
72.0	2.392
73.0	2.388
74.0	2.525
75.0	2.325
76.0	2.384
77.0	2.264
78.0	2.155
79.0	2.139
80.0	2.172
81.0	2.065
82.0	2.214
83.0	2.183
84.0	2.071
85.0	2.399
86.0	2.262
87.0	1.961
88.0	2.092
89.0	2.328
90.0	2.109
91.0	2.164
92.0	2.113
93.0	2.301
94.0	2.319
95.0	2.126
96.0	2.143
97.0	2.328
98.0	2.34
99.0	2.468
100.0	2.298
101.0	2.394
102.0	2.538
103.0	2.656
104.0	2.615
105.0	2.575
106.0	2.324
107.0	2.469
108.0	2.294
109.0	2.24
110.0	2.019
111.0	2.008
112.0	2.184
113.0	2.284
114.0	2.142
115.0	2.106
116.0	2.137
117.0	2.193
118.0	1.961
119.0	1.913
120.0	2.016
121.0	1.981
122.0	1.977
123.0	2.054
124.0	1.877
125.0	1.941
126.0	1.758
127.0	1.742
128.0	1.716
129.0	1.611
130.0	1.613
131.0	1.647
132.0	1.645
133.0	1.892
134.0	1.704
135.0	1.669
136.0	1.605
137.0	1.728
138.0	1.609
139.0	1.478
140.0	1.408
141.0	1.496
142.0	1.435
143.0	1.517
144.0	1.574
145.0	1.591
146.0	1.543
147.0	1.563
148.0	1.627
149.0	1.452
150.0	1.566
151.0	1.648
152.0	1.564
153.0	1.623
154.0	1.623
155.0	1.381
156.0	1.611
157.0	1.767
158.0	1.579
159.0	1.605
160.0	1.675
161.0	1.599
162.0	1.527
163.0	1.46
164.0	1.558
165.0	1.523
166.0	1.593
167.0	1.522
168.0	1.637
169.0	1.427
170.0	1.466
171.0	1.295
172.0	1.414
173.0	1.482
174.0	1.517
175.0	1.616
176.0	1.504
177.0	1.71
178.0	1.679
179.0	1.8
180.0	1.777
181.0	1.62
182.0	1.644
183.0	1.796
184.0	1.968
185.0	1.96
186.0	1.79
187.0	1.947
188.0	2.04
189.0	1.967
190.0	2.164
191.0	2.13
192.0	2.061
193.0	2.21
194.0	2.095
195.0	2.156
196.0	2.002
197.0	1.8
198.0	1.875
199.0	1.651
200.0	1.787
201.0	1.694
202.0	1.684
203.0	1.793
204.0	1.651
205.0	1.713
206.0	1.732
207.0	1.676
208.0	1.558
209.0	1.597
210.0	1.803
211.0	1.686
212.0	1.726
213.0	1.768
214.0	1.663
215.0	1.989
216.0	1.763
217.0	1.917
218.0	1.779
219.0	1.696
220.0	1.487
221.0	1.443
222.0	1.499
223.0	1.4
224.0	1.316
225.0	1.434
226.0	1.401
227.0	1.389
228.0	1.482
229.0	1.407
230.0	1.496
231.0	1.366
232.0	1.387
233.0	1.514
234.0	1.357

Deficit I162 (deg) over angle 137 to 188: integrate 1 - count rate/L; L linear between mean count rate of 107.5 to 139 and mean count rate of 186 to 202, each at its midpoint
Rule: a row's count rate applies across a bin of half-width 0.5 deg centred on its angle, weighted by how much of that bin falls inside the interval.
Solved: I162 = 8.8 deg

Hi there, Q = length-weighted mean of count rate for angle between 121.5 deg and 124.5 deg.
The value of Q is 1.97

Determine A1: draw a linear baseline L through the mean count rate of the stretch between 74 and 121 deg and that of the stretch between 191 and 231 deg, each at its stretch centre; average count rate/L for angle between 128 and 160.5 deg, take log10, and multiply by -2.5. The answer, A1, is 0.25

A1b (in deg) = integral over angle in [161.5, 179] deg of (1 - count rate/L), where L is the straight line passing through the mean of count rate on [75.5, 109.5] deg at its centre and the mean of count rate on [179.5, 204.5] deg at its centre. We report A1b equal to 3.9 deg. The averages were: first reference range 2.28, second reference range 1.89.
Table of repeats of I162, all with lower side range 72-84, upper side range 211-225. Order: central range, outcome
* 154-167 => 2.20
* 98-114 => -1.64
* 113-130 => 0.99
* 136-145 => 2.01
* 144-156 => 2.32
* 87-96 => 0.07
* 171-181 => 1.26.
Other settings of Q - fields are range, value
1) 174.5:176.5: 1.56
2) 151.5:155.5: 1.55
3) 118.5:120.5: 1.96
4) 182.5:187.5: 1.89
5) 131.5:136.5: 1.7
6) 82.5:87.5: 2.18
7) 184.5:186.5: 1.88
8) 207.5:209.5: 1.58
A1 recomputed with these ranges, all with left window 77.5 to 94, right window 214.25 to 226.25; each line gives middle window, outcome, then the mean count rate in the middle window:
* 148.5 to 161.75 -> 0.18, 1.59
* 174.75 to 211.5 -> -0.07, 1.82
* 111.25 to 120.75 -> -0.03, 2.1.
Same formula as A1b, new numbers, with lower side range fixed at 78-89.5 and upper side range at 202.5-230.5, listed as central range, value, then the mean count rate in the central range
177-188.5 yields -0.4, 1.82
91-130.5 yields -1.7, 2.15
